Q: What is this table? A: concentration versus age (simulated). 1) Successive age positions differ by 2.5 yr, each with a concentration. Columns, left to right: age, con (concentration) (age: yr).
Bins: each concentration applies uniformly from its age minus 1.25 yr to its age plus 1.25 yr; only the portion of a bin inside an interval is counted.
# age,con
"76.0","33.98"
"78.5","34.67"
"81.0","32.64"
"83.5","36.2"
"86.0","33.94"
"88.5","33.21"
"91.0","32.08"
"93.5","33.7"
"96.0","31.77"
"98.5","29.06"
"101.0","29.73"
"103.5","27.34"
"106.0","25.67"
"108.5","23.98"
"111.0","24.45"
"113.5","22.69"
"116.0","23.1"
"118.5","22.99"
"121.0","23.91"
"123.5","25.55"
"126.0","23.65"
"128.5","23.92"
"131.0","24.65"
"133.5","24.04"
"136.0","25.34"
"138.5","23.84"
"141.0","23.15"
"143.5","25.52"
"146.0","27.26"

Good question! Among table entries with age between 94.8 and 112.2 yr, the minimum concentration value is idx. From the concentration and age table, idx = 23.98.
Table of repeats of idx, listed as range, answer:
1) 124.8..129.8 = 23.65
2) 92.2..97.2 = 31.77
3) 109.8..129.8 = 22.69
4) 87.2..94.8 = 32.08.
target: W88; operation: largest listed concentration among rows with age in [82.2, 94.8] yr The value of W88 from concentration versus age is 36.2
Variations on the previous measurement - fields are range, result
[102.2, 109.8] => 27.34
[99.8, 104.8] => 29.73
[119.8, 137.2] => 25.55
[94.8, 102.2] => 31.77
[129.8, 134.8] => 24.65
